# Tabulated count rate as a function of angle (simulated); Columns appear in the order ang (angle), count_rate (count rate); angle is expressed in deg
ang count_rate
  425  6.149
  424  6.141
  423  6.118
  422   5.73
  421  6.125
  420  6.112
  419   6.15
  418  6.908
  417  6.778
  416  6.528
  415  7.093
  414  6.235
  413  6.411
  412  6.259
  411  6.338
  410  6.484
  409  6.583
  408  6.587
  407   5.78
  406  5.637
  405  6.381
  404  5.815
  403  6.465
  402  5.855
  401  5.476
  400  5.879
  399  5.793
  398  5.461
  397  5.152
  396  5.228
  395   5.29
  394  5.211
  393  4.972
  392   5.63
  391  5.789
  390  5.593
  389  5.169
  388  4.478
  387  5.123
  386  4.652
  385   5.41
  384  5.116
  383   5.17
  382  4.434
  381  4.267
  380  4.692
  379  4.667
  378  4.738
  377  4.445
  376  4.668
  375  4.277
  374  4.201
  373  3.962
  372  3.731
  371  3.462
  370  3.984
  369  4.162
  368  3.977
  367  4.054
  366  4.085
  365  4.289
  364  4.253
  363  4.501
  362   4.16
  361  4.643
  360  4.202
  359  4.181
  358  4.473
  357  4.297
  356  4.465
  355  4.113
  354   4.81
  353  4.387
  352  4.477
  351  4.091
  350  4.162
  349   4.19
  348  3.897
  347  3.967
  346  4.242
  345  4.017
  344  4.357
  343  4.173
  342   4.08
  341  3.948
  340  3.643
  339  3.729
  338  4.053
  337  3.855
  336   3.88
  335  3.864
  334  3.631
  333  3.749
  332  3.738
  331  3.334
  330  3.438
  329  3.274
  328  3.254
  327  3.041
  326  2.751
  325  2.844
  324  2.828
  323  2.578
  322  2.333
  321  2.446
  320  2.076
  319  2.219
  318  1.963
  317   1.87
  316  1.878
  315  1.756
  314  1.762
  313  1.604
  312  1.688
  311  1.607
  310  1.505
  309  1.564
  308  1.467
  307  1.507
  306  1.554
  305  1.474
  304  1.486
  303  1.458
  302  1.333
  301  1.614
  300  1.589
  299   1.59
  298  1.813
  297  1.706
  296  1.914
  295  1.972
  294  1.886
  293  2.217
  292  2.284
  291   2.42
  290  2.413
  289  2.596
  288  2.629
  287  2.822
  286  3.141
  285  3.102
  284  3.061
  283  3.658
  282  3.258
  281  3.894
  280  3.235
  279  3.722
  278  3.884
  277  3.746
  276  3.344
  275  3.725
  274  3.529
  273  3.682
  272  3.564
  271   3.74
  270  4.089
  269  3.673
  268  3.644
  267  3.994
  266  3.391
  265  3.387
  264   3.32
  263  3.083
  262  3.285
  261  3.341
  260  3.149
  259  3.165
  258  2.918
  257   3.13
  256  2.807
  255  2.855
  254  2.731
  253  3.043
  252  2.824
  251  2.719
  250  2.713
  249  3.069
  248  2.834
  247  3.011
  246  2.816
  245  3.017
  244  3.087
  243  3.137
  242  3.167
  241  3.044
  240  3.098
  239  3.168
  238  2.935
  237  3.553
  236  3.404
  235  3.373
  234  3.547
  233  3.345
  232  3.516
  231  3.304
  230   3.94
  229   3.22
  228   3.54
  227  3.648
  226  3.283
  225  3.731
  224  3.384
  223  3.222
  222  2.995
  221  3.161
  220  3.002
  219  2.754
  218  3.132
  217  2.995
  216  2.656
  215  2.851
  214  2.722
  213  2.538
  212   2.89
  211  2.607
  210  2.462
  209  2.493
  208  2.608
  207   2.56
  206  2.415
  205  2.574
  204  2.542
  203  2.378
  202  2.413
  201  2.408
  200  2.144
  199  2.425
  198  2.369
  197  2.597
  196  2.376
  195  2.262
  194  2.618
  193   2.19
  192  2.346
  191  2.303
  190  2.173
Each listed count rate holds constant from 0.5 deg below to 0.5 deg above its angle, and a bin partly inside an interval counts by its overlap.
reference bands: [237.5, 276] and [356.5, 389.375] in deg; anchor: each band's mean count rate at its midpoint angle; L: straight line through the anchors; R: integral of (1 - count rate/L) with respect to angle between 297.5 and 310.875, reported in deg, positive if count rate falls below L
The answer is 7.8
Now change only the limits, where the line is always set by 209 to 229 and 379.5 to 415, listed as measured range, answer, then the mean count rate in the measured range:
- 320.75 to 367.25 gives 9.48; 3.85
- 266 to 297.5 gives 6.27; 3.12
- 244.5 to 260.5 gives 2.64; 2.93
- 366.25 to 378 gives 2.51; 4.11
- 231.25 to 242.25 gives -0.05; 3.29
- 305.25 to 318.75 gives 8.31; 1.68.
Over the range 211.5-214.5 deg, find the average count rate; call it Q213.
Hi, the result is 2.72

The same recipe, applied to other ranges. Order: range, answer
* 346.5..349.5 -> 4.02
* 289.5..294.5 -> 2.24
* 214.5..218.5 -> 2.91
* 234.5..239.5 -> 3.29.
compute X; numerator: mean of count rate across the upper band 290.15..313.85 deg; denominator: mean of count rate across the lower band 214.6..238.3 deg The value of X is 0.5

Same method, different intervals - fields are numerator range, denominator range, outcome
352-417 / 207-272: 1.61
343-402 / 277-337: 1.85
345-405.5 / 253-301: 1.56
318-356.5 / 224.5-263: 1.14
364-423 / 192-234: 1.88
